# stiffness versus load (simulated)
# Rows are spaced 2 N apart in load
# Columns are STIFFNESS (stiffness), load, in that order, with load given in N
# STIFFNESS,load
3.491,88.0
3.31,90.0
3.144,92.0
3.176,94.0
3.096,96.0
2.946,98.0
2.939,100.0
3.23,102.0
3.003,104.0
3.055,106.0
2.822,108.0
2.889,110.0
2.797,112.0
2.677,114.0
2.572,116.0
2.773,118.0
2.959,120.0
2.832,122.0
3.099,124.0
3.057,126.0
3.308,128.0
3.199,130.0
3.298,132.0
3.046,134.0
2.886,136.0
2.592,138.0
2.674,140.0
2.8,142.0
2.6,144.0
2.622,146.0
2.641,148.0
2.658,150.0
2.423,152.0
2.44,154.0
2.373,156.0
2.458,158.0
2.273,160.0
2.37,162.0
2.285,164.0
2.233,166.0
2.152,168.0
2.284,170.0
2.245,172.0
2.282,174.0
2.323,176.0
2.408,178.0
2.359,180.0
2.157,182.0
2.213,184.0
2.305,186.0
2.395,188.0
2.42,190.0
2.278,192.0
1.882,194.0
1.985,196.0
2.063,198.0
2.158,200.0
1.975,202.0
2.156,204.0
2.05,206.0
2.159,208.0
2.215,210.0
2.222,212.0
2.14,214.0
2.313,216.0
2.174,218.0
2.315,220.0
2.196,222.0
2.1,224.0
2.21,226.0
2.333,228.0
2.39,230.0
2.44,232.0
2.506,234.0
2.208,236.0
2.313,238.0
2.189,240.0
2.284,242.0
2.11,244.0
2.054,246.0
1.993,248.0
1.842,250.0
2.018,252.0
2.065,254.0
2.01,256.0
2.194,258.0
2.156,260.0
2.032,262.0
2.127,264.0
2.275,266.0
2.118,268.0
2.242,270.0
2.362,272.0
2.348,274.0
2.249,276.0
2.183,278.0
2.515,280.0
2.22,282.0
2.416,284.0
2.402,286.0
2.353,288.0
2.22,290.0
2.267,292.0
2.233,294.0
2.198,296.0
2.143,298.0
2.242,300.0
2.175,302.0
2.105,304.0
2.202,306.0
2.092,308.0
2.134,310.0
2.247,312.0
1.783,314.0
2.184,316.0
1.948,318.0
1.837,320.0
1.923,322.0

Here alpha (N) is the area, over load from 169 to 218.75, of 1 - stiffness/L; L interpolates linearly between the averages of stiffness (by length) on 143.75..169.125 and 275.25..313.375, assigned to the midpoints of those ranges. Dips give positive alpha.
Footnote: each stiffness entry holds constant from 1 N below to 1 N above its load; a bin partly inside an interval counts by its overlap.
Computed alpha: 3.4 N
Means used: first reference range 2.42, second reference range 2.24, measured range 2.21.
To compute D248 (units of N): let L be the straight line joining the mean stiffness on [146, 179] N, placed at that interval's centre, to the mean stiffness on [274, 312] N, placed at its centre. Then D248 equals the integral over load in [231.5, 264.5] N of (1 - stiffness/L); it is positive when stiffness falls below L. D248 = 2.1 N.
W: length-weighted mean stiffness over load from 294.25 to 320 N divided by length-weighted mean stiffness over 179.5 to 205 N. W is 1.0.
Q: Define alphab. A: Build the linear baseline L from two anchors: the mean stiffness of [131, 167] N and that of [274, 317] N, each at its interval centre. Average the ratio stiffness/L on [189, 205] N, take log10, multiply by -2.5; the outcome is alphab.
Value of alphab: 0.17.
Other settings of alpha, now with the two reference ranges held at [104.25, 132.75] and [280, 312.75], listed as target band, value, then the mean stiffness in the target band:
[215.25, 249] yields 3.4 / 2.24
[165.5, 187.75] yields 3.6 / 2.27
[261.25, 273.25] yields 0.8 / 2.2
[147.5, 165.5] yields 2.4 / 2.42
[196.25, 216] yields 3.6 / 2.13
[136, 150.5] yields 0.9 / 2.67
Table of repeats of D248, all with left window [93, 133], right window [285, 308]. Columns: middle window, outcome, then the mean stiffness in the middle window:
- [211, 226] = 2.00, 2.21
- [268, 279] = 0.28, 2.26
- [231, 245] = 0.99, 2.29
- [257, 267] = 0.89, 2.16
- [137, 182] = 5.96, 2.43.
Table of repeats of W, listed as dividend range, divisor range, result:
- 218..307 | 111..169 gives 0.82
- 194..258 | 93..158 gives 0.76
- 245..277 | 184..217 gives 0.98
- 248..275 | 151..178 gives 0.92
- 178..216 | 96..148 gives 0.75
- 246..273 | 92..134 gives 0.70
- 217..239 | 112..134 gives 0.77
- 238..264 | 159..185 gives 0.92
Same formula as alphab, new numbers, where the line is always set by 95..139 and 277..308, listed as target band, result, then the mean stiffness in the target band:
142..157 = 0.111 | 2.55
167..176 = 0.213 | 2.25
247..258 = 0.201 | 2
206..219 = 0.174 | 2.19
